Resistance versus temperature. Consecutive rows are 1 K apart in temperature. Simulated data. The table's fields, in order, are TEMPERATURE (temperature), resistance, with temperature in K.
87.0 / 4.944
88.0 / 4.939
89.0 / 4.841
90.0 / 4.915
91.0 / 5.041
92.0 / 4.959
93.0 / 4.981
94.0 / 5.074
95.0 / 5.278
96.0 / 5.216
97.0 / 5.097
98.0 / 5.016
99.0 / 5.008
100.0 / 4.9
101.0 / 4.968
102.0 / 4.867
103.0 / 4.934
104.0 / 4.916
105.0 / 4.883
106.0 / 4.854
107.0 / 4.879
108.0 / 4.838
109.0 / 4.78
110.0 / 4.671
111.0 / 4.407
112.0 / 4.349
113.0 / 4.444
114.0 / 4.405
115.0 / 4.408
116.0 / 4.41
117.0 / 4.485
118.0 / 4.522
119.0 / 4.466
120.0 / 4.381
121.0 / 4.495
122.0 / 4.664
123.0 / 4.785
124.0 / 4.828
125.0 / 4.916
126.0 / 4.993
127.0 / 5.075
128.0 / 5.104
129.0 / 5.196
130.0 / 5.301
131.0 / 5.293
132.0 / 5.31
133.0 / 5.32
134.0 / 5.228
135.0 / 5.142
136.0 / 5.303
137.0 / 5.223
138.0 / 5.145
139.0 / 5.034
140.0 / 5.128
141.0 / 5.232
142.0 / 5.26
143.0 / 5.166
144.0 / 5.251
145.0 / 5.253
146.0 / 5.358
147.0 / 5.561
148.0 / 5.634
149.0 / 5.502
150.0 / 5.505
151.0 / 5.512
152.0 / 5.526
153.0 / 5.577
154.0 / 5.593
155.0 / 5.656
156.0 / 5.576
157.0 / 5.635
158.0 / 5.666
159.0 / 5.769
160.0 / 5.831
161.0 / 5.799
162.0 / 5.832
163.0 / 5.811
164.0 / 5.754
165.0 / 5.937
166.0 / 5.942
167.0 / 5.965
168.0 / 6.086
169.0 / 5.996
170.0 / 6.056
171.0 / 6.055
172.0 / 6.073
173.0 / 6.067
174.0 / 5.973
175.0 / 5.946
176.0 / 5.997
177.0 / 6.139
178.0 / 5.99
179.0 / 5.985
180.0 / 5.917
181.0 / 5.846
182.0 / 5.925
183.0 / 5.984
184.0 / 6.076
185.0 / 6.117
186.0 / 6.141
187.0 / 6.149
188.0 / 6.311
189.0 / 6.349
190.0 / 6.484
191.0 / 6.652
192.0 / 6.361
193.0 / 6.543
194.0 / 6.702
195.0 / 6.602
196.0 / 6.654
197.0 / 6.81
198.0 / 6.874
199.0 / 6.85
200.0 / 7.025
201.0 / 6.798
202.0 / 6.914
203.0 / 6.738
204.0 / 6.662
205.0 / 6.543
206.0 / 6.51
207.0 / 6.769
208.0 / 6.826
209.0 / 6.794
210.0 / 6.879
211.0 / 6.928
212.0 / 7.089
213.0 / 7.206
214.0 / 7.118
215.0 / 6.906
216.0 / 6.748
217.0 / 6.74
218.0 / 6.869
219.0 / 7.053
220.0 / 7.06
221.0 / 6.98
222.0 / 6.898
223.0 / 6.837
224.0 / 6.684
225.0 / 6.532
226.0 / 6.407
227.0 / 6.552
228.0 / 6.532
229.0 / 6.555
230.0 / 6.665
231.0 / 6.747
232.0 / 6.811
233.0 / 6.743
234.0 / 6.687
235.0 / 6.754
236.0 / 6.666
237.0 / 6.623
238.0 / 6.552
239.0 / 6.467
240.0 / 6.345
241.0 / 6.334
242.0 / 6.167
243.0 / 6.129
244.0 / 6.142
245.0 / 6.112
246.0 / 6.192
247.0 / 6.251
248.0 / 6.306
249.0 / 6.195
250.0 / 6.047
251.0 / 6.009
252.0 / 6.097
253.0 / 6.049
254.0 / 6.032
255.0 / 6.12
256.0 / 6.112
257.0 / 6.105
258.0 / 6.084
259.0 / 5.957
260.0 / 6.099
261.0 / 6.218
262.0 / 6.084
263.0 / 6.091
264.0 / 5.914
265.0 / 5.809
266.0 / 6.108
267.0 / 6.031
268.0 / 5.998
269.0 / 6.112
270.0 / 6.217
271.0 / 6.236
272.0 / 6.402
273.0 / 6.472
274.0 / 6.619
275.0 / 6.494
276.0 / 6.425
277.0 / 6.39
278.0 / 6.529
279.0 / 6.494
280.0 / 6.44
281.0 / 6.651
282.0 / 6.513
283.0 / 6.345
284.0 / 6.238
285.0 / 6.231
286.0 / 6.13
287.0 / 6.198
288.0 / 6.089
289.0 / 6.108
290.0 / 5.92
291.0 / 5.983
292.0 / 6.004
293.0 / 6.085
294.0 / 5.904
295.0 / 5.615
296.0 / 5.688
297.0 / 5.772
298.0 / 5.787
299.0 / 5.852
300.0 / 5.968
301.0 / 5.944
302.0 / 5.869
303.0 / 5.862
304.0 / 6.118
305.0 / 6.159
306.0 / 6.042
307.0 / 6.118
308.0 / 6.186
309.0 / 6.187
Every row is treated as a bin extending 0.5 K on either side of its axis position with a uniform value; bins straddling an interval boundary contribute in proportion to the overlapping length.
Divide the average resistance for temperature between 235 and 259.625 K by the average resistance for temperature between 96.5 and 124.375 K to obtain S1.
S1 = 1.32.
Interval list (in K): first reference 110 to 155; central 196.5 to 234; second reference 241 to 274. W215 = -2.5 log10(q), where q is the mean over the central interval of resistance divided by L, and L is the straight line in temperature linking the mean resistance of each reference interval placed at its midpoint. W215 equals -0.18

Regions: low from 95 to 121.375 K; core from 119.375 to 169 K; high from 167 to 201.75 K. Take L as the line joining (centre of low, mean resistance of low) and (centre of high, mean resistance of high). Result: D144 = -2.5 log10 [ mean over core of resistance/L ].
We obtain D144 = 0.02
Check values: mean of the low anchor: 4.73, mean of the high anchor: 6.28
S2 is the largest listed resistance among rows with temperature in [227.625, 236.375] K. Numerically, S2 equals 6.811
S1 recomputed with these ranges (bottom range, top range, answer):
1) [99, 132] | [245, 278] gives 1.29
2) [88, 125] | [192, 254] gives 1.38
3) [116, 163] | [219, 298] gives 1.20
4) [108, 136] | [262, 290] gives 1.30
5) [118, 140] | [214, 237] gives 1.35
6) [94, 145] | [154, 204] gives 1.25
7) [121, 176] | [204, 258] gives 1.20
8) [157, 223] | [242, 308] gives 0.96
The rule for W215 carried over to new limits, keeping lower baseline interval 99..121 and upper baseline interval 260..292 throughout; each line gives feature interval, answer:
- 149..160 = -0.11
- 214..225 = -0.20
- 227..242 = -0.13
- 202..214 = -0.22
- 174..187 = -0.13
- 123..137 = -0.06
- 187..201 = -0.21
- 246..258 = -0.02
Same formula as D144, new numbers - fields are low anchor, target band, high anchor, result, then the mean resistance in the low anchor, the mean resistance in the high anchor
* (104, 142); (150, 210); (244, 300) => -0.15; 4.87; 6.14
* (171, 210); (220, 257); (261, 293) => -0.02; 6.4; 6.23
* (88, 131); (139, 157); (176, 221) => 0.03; 4.83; 6.58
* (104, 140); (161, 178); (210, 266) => -0.09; 4.85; 6.46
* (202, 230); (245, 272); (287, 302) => 0.04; 6.79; 5.92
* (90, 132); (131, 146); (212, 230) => 0.02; 4.84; 6.81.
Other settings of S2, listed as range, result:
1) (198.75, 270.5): 7.206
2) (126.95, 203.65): 7.025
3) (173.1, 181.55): 6.139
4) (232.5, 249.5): 6.754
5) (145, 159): 5.769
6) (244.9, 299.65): 6.651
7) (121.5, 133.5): 5.32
